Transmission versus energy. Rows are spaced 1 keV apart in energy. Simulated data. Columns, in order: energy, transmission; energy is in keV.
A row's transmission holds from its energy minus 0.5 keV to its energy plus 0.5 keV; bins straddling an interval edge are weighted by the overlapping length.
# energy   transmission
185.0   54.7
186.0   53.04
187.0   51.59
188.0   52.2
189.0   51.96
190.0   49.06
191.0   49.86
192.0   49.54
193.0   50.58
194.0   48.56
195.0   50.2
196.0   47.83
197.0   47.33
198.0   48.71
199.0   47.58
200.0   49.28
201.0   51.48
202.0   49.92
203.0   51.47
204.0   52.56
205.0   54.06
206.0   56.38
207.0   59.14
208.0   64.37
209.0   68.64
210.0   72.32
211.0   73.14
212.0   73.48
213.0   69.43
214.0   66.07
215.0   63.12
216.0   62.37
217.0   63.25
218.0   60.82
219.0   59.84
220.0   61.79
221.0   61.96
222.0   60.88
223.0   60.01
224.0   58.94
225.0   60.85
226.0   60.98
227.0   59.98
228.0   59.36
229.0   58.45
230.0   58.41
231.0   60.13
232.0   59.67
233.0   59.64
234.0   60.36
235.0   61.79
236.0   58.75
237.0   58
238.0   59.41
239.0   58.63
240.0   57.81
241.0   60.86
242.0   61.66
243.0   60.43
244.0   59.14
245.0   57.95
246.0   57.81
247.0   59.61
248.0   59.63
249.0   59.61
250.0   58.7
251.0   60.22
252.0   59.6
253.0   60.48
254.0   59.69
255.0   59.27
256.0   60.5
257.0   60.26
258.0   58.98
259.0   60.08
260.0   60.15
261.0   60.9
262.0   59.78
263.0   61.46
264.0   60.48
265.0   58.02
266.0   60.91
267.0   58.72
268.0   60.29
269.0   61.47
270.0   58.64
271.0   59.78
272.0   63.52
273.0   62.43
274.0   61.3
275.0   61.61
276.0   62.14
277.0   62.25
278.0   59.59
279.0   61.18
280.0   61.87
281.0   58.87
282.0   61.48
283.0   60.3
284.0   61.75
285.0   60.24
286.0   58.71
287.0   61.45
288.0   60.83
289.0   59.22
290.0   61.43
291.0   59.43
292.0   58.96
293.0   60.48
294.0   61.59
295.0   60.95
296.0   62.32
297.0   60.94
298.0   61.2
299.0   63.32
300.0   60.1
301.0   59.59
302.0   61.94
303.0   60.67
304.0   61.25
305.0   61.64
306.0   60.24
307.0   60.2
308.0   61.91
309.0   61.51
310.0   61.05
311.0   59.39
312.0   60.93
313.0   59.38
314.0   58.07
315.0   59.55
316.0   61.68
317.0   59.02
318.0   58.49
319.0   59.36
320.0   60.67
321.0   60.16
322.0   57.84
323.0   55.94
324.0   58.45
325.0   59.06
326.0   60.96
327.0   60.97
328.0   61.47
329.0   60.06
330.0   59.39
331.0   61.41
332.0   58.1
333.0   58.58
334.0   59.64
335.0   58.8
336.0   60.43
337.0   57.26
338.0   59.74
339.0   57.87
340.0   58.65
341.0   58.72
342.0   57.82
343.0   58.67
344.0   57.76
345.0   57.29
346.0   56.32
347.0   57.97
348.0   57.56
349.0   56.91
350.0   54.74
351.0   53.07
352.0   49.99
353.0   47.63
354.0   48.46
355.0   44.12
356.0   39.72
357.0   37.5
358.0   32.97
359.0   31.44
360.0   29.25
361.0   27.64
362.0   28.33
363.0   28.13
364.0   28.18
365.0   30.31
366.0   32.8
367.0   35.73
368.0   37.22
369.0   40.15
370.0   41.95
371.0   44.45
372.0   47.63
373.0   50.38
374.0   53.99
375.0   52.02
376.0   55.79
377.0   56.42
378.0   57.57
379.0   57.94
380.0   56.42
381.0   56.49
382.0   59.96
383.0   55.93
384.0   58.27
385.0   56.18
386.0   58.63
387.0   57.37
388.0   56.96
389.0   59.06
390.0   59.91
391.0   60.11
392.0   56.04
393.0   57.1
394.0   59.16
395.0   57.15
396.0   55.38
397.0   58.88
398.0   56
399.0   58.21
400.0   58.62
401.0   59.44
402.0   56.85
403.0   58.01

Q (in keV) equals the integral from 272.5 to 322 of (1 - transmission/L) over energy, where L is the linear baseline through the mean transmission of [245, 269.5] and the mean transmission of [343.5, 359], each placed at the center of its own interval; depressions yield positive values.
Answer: -4.7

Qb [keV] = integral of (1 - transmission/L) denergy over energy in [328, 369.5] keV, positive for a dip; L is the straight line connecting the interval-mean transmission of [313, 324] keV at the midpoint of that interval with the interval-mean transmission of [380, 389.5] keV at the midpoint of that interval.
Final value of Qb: 6.99 keV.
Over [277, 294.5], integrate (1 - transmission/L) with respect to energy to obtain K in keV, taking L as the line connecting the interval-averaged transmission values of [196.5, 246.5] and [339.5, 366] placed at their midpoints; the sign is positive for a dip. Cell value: -2.6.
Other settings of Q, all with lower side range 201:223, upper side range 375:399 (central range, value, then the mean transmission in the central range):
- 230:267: 0.7 keV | 59.7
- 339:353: 0.5 keV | 56.3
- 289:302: -0.2 keV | 60.8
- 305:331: -0.3 keV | 59.9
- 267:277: -0.1 keV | 61.2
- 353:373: 7.3 keV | 36.7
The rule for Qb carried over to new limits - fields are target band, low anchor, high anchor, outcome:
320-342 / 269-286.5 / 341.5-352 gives -0.66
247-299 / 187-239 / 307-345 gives -1.59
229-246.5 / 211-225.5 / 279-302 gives 0.91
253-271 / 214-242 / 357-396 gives -0.77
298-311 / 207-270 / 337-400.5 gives -1.24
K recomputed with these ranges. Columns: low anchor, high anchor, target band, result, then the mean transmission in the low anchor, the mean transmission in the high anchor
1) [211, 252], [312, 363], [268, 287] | -1.02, 60.9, 53.9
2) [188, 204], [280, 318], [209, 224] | -3.75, 49.7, 60.6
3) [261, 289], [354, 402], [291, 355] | -4.25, 60.7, 48.9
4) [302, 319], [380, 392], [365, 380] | 2.87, 60.3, 57.9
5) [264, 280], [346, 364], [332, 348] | -4.33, 60.8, 42.6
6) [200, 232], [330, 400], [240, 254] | -0.17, 60.9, 51.4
